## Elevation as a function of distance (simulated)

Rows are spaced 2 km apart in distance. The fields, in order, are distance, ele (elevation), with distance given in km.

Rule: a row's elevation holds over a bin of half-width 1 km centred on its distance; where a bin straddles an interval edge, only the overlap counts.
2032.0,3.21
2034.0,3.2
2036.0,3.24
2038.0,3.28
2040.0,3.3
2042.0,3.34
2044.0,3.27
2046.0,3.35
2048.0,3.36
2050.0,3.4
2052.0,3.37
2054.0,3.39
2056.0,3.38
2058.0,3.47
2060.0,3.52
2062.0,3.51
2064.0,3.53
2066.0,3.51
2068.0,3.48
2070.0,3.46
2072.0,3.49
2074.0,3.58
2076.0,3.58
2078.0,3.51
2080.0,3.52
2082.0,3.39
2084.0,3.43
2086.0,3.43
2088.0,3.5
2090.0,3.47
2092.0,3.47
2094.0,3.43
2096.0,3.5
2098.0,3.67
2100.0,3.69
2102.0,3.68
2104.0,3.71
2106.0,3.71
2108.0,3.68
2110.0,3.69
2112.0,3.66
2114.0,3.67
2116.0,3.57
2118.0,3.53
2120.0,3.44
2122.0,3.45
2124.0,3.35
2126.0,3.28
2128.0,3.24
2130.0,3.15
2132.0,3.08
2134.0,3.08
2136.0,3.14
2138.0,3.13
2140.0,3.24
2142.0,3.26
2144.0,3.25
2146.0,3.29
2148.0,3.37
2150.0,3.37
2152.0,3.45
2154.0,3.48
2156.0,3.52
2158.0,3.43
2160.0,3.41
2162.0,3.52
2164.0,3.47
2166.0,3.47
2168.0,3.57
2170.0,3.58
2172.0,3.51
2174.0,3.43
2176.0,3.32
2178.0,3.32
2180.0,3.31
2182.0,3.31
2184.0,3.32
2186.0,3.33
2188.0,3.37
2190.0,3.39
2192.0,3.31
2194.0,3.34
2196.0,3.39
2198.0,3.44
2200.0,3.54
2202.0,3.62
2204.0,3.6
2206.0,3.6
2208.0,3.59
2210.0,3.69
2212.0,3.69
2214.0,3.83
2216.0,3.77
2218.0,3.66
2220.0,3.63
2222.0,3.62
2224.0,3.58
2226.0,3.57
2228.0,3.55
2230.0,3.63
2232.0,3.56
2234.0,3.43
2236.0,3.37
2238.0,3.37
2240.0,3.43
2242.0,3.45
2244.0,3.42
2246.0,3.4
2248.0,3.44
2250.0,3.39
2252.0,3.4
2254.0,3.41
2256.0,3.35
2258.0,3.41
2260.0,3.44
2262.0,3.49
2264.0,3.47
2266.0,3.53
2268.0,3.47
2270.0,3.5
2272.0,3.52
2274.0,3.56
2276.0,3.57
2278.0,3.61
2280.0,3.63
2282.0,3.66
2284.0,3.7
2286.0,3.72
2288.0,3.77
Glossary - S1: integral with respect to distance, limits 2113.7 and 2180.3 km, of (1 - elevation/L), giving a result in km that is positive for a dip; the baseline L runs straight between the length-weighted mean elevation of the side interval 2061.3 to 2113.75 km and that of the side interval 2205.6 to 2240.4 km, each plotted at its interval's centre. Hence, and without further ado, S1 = 3.7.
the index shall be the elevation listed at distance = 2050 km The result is 3.4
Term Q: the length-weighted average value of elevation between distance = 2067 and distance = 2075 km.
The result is 3.5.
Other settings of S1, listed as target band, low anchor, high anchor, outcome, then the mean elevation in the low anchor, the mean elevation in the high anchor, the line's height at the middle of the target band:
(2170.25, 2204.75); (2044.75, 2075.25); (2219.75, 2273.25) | 0.6 km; 3.45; 3.47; 3.47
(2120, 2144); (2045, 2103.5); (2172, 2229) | 1.8 km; 3.49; 3.5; 3.5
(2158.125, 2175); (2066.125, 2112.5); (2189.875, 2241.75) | 0.3 km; 3.55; 3.55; 3.55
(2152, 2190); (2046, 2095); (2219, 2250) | 0.6 km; 3.46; 3.49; 3.48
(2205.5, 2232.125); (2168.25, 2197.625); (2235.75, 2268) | -1.9 km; 3.38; 3.43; 3.4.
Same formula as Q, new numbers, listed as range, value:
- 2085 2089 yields 3.46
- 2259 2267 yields 3.48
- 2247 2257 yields 3.4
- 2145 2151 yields 3.34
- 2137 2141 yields 3.19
